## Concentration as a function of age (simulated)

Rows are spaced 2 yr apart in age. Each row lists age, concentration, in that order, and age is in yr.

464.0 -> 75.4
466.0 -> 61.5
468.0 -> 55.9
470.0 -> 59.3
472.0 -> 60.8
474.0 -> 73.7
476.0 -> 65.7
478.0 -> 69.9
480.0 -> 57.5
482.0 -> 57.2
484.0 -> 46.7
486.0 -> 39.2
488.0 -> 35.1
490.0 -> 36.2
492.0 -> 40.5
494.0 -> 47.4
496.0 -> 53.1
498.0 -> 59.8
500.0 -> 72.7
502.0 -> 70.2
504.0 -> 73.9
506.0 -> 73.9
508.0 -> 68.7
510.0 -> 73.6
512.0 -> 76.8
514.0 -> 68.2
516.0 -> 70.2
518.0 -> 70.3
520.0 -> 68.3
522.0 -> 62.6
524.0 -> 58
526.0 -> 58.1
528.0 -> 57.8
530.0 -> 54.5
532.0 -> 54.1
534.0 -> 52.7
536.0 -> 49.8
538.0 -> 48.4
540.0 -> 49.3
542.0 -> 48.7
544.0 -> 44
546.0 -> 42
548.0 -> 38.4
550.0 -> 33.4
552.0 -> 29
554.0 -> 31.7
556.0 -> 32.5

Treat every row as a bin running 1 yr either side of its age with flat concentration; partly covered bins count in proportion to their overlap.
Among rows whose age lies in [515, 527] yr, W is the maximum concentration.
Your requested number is 70.3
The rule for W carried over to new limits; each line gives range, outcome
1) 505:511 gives 73.9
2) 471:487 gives 73.7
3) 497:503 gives 72.7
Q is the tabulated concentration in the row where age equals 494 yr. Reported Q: 47.4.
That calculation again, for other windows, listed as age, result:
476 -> 65.7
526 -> 58.1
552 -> 29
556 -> 32.5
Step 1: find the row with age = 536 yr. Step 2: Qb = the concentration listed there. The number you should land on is 49.8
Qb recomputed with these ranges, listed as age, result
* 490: 36.2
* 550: 33.4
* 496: 53.1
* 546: 42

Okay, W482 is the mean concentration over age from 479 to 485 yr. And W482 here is 53.8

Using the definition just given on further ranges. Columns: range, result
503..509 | 72.2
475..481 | 64.4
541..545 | 46.4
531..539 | 51.2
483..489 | 40.3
